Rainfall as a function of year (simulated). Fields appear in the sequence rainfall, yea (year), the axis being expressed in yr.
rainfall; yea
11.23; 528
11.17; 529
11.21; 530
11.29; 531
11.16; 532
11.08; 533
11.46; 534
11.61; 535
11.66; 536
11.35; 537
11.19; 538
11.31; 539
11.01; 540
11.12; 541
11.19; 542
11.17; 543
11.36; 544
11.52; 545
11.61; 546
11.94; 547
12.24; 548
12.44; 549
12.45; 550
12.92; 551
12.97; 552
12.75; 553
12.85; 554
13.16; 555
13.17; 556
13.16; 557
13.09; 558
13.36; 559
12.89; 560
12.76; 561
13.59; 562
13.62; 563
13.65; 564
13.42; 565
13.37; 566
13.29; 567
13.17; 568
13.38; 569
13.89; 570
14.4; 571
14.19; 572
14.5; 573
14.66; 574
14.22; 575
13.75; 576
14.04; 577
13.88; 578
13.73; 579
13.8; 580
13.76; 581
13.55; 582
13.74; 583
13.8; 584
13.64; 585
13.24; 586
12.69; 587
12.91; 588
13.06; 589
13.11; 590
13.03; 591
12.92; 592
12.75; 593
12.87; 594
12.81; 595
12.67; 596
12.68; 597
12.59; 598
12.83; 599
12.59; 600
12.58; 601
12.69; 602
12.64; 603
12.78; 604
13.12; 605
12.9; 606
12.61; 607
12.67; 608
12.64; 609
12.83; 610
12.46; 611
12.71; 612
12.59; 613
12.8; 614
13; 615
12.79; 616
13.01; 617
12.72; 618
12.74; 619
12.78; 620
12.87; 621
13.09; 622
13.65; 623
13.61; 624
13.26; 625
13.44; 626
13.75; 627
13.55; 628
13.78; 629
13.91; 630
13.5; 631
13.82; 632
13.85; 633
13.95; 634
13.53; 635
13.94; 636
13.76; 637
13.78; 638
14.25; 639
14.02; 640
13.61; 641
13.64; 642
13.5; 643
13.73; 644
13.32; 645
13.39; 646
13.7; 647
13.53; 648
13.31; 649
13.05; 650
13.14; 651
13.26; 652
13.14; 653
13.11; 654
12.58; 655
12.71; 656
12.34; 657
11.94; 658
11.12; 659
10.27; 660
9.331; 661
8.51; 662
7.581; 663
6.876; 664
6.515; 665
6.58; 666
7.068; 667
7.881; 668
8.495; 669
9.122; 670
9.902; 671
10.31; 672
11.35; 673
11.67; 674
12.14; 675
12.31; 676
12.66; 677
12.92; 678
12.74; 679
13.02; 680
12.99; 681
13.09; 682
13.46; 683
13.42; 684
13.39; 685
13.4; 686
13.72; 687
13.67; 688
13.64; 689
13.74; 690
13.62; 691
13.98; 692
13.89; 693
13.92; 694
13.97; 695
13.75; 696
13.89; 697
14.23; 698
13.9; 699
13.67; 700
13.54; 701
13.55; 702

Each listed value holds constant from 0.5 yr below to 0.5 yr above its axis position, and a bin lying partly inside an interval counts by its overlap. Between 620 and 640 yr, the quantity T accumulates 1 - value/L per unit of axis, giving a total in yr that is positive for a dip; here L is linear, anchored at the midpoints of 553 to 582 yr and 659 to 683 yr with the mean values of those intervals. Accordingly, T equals -3.6 yr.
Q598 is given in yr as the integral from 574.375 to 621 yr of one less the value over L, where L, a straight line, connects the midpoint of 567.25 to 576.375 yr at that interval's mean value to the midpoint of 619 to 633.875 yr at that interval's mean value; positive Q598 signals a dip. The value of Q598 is 2.42 yr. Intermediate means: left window 14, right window 13.5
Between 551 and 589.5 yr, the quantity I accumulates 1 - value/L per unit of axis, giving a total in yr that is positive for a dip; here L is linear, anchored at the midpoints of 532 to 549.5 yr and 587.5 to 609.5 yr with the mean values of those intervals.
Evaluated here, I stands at -4.3 yr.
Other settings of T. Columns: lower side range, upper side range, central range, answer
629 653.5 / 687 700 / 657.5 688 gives 6.5 yr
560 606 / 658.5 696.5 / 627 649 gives -2.6 yr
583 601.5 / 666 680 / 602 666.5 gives -4.8 yr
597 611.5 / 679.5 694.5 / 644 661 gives 0.7 yr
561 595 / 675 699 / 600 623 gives 1.2 yr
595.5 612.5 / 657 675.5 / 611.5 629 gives -1.9 yr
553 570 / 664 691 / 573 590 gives -0.9 yr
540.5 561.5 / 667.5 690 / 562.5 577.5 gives -1.8 yr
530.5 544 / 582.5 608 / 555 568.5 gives -1.5 yr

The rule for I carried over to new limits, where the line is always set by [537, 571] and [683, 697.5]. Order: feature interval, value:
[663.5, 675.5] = 4.0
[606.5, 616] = 0.3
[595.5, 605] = 0.2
